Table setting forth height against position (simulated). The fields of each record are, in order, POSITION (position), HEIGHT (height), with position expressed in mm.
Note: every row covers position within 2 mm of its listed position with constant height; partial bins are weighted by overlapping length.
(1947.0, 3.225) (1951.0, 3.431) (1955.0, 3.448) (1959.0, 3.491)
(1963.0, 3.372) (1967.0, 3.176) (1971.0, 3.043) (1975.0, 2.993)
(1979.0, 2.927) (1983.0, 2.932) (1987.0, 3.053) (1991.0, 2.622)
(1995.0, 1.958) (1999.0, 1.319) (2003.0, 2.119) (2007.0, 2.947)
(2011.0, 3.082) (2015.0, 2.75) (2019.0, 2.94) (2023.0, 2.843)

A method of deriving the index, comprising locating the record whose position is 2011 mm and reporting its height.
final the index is 3.082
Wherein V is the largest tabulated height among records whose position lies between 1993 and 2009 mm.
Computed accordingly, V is 2.947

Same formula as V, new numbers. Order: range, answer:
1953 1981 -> 3.491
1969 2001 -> 3.053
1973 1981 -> 2.993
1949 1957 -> 3.448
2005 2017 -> 3.082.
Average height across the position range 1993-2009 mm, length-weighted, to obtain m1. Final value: 2.09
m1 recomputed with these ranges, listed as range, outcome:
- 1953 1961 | 3.47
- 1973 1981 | 2.96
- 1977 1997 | 2.7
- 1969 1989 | 2.99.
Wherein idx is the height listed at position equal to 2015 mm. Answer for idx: 2.75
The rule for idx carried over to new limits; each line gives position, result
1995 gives 1.958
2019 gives 2.94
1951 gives 3.431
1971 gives 3.043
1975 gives 2.993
